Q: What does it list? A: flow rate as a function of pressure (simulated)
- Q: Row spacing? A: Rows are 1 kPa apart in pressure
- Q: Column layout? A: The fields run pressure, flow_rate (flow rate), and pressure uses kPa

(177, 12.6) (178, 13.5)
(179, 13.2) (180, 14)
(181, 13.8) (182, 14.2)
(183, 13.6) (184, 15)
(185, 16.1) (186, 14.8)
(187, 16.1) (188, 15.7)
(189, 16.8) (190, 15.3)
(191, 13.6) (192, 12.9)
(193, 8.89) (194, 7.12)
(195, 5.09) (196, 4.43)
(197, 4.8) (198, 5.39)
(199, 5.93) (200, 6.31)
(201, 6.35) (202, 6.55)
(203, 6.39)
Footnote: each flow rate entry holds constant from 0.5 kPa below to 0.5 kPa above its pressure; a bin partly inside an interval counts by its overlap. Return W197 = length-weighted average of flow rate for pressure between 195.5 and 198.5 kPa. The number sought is 4.87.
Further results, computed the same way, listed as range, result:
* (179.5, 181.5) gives 13.9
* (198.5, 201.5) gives 6.2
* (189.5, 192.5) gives 13.9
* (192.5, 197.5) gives 6.07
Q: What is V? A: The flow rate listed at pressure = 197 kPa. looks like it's 4.8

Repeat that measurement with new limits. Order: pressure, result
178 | 13.5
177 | 12.6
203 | 6.39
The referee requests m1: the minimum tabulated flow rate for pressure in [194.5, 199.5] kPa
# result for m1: 4.43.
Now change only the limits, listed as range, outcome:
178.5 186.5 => 13.2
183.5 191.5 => 13.6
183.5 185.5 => 15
